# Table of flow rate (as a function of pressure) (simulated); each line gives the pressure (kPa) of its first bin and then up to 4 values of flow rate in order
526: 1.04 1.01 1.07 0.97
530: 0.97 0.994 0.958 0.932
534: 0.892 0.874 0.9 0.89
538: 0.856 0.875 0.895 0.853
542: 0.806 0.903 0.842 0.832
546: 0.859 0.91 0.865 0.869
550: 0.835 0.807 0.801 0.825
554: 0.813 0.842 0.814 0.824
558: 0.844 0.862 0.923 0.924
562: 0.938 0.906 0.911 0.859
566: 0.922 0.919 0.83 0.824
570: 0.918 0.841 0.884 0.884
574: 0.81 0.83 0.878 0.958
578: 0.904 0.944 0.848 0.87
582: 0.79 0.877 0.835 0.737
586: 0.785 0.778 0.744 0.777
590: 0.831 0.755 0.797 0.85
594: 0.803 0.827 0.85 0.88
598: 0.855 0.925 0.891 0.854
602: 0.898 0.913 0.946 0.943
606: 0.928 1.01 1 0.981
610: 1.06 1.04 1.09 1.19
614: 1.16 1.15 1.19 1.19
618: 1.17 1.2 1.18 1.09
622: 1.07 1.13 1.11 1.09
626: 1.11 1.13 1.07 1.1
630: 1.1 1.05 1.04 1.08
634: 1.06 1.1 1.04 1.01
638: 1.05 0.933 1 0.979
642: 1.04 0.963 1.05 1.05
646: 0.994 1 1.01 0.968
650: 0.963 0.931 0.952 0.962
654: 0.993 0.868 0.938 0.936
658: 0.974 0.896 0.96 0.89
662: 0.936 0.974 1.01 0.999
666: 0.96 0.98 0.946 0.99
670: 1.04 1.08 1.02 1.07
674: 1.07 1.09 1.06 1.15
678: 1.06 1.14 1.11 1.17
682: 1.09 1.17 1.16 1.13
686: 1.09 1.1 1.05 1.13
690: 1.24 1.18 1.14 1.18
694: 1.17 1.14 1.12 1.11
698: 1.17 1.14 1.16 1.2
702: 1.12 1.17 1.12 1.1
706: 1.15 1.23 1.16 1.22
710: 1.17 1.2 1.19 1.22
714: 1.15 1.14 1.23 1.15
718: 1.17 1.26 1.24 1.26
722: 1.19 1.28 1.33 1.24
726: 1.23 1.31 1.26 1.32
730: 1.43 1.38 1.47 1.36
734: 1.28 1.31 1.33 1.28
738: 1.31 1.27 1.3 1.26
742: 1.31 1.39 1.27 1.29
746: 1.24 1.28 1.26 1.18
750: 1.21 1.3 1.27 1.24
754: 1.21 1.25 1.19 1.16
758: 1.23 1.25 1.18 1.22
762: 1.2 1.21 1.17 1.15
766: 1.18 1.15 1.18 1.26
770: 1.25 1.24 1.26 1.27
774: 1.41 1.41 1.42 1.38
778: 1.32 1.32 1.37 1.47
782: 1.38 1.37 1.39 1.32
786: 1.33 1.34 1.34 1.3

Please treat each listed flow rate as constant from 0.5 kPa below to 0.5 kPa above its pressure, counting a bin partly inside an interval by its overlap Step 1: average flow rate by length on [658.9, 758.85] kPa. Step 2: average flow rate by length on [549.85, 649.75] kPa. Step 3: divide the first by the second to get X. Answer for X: 1.2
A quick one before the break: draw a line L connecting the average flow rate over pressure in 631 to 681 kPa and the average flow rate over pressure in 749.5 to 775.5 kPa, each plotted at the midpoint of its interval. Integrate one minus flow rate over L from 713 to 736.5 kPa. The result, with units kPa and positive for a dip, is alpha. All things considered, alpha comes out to -2.4 kPa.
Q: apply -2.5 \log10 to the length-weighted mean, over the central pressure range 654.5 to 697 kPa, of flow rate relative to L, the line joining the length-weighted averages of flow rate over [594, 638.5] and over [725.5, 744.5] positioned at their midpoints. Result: 0.12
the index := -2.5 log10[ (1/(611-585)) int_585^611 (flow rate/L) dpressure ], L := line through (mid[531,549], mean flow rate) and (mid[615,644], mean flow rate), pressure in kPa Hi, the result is 0.16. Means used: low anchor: 0.882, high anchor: 1.08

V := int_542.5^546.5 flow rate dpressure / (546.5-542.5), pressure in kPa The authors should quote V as 0.859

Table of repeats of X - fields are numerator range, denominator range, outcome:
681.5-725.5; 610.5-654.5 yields 1.10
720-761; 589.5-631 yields 1.26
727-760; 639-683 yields 1.27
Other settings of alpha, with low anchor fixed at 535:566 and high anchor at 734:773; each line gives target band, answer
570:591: 1.81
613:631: -2.41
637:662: 1.85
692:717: -0.26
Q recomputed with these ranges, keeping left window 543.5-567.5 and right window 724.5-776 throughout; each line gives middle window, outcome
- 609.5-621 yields -0.16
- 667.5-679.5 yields 0.05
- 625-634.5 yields -0.07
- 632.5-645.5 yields 0.01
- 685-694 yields 0.00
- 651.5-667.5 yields 0.14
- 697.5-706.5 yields 0.02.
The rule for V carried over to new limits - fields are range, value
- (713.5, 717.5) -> 1.17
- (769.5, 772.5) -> 1.25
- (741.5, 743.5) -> 1.35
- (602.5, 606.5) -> 0.932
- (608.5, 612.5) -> 1.04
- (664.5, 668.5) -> 0.971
